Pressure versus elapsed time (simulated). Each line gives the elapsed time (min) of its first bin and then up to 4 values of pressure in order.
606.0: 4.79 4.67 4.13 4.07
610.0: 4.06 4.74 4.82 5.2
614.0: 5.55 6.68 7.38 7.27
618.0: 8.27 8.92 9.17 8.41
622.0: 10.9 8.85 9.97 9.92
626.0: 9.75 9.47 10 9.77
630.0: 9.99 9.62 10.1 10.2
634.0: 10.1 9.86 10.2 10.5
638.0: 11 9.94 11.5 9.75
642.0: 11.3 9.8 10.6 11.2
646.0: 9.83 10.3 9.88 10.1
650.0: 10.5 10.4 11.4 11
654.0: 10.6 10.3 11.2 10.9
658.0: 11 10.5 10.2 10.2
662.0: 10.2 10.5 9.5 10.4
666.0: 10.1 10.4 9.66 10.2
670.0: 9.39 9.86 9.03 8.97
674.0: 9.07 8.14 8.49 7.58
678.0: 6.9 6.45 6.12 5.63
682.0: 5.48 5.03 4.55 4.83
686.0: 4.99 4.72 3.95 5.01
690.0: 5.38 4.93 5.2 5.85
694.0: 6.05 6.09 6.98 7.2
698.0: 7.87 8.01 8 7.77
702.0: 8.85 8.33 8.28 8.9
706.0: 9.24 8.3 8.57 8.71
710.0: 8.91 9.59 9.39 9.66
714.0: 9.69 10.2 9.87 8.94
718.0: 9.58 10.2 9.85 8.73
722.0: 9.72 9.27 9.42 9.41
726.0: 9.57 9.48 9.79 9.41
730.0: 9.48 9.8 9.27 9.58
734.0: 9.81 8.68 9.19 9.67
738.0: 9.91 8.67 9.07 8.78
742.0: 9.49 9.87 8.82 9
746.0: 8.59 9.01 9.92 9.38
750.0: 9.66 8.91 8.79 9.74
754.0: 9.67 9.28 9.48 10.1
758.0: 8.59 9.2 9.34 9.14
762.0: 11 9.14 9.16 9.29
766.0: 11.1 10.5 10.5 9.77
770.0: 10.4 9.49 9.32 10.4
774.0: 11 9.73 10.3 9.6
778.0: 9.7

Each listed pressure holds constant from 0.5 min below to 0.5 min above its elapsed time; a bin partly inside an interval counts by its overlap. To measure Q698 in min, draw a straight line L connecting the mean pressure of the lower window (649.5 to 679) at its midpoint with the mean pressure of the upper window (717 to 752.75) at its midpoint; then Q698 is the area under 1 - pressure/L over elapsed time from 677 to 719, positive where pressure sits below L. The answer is 10.0 min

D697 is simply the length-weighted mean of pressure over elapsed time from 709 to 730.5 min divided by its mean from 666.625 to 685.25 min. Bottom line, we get 1.2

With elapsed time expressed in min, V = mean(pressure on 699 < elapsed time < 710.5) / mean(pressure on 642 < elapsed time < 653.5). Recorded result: 0.81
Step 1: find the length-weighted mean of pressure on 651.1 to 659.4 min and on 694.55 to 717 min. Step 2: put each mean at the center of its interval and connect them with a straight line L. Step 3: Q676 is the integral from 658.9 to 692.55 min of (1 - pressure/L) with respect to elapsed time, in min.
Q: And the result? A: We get 8.0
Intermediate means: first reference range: 10.8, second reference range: 8.58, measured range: 7.66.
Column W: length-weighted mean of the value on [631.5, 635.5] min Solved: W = 10.1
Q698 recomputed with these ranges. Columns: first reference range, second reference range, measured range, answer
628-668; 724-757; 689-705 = 4.6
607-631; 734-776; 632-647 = -4.6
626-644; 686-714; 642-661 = -2.2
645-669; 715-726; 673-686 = 4.6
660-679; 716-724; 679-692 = 5.9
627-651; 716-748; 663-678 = 1.0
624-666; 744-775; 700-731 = 2.1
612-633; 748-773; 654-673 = -2.5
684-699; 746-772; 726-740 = -2.3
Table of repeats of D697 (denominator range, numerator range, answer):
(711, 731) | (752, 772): 1.01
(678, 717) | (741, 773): 1.33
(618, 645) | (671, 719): 0.75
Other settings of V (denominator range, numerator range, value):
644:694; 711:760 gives 1.11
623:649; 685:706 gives 0.65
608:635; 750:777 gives 1.19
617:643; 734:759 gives 0.94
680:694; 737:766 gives 1.83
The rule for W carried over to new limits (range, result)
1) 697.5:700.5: 7.96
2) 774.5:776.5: 10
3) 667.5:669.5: 9.93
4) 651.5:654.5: 11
